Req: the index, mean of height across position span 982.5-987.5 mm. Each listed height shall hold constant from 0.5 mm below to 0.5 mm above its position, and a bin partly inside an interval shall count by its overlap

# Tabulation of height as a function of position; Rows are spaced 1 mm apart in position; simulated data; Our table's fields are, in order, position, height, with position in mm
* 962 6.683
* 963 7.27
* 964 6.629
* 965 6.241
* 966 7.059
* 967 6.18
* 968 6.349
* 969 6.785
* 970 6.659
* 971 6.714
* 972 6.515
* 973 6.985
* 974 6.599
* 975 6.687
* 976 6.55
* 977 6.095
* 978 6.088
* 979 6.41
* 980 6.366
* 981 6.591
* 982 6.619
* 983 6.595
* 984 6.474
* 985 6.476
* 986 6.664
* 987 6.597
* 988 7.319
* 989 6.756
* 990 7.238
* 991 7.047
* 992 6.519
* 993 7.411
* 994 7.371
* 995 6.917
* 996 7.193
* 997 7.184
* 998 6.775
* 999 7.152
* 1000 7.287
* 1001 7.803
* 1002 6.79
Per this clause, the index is 6.56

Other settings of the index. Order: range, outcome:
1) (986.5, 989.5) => 6.89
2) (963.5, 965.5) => 6.43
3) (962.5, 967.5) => 6.68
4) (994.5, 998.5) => 7.02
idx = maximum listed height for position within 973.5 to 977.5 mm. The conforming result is 6.687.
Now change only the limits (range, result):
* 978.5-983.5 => 6.619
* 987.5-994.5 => 7.411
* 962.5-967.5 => 7.27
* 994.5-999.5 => 7.193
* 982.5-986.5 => 6.664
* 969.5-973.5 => 6.985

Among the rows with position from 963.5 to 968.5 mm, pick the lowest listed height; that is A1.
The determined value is 6.18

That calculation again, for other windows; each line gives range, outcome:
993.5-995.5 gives 6.917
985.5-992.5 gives 6.519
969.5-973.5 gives 6.515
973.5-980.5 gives 6.088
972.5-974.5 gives 6.599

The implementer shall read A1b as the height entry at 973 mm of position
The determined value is 6.985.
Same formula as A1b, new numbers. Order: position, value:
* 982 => 6.619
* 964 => 6.629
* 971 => 6.714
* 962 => 6.683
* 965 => 6.241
